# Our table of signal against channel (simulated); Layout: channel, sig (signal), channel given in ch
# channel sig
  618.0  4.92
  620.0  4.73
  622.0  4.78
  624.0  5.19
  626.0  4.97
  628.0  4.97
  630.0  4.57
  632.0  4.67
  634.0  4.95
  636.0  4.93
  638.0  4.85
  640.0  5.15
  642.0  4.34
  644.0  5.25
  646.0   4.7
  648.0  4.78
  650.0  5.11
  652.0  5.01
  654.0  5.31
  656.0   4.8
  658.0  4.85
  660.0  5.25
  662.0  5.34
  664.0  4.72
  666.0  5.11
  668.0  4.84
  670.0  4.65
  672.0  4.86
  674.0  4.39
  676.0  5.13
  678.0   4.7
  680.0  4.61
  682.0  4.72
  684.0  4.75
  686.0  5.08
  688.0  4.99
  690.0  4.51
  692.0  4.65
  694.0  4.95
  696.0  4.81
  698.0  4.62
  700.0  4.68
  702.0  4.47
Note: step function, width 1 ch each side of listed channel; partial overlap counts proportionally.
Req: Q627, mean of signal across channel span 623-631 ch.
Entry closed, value 4.92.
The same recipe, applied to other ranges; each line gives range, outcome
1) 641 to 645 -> 4.79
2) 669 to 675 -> 4.63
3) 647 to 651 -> 4.95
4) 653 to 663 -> 5.11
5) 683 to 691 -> 4.83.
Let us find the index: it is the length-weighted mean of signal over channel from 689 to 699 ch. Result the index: 4.71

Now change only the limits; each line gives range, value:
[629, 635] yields 4.73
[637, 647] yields 4.86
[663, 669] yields 4.89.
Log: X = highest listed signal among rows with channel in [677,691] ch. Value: 5.08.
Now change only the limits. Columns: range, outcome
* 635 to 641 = 5.15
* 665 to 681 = 5.13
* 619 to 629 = 5.19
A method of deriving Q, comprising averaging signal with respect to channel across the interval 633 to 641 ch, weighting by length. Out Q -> 4.97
